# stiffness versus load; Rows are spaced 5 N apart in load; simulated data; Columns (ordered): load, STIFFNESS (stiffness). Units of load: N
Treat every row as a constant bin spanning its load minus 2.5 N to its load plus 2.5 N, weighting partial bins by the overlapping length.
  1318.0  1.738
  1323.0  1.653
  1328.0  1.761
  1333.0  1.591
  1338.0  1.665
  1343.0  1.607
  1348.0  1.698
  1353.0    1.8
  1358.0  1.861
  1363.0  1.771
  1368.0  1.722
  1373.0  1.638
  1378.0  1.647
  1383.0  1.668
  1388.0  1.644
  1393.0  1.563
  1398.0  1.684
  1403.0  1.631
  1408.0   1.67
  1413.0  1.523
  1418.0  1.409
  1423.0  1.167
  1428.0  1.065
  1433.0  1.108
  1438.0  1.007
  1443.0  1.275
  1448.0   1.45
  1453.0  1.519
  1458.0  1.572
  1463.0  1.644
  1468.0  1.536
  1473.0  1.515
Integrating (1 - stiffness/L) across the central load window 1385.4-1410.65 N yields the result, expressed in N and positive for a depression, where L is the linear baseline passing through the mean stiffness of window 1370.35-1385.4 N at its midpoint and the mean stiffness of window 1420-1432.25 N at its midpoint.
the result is -3.72 N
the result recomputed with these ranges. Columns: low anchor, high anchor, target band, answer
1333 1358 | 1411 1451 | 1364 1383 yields -1.5 N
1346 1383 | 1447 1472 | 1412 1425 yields 2.2 N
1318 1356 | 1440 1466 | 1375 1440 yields 4.9 N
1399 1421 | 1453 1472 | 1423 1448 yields 6.6 N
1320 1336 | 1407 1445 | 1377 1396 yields -2.7 N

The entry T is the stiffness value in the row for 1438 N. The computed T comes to 1.007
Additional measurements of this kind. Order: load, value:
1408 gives 1.67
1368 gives 1.722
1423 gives 1.167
